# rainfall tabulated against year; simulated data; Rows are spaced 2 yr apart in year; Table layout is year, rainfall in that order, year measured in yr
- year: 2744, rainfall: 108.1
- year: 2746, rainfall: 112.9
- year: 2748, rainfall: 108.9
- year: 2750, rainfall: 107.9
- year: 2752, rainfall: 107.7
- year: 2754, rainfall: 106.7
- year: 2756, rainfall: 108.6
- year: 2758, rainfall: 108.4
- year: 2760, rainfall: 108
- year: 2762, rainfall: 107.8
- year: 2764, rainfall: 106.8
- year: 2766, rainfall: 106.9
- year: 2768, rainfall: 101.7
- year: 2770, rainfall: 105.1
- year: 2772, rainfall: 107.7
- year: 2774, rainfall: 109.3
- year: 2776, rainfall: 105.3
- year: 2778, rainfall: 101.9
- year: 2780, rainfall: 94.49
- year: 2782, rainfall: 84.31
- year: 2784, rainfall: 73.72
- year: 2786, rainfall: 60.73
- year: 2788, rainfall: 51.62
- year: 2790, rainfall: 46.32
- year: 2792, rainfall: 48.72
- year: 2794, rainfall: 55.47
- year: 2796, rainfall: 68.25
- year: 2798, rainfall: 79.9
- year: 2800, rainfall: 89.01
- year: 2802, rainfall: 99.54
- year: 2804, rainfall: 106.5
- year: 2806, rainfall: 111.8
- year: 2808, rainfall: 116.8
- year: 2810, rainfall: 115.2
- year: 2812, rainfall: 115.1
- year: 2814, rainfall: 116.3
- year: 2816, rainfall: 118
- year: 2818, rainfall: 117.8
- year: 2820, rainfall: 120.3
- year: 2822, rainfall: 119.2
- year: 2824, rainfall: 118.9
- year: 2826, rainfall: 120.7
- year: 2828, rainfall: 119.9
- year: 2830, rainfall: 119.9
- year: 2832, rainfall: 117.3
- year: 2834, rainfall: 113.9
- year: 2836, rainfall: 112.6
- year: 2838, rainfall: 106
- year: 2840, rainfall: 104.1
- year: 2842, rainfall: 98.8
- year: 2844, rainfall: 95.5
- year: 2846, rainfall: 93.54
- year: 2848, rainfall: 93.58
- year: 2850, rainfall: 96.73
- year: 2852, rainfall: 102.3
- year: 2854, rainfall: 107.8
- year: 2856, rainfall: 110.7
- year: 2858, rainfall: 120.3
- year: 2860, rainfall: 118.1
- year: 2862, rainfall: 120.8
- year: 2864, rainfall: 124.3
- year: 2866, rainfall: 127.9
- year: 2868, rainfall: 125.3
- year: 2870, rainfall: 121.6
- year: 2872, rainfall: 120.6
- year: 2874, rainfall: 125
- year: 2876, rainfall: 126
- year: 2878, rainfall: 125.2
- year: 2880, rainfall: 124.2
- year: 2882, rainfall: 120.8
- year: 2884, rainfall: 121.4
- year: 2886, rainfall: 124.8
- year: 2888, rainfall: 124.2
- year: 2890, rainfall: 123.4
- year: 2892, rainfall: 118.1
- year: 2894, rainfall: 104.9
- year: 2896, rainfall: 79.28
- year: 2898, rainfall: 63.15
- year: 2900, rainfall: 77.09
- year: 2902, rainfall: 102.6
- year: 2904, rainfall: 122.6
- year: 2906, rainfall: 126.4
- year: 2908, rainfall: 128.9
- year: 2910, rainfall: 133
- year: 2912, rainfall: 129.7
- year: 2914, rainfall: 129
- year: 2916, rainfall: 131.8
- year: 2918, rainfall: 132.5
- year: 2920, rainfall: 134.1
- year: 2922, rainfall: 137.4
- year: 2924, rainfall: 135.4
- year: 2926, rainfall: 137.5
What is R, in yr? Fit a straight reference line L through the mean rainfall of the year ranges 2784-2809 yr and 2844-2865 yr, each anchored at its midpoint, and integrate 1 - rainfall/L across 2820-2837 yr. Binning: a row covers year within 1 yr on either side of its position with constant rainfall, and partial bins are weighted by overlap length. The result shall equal -4.2 yr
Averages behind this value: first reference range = 77.7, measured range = 118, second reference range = 108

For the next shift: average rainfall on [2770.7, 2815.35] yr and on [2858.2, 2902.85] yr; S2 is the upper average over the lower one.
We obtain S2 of 1.3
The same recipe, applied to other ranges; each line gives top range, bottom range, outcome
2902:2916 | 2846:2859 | 1.21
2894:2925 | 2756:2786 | 1.17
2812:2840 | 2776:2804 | 1.54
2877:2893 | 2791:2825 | 1.22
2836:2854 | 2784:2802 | 1.54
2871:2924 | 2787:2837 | 1.18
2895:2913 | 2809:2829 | 0.91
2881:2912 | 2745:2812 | 1.18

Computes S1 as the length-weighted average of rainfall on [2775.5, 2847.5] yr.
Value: 98.2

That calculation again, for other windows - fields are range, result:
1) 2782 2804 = 69.9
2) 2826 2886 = 115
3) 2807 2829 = 118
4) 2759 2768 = 107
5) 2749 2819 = 96.3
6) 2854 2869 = 120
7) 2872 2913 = 115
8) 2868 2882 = 124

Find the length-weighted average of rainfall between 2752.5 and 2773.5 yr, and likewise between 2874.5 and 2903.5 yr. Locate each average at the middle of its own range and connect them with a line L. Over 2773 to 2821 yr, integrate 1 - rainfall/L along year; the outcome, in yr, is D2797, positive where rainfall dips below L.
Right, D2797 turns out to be 7.06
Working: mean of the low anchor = 107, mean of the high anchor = 110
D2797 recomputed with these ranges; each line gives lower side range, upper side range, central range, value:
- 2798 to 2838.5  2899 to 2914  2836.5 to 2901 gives 2.8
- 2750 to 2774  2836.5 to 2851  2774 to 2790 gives 3.6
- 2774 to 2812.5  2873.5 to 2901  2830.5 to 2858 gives -1.5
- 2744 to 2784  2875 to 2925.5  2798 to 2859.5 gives 1.1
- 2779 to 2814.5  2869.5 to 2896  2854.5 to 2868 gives -1.1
